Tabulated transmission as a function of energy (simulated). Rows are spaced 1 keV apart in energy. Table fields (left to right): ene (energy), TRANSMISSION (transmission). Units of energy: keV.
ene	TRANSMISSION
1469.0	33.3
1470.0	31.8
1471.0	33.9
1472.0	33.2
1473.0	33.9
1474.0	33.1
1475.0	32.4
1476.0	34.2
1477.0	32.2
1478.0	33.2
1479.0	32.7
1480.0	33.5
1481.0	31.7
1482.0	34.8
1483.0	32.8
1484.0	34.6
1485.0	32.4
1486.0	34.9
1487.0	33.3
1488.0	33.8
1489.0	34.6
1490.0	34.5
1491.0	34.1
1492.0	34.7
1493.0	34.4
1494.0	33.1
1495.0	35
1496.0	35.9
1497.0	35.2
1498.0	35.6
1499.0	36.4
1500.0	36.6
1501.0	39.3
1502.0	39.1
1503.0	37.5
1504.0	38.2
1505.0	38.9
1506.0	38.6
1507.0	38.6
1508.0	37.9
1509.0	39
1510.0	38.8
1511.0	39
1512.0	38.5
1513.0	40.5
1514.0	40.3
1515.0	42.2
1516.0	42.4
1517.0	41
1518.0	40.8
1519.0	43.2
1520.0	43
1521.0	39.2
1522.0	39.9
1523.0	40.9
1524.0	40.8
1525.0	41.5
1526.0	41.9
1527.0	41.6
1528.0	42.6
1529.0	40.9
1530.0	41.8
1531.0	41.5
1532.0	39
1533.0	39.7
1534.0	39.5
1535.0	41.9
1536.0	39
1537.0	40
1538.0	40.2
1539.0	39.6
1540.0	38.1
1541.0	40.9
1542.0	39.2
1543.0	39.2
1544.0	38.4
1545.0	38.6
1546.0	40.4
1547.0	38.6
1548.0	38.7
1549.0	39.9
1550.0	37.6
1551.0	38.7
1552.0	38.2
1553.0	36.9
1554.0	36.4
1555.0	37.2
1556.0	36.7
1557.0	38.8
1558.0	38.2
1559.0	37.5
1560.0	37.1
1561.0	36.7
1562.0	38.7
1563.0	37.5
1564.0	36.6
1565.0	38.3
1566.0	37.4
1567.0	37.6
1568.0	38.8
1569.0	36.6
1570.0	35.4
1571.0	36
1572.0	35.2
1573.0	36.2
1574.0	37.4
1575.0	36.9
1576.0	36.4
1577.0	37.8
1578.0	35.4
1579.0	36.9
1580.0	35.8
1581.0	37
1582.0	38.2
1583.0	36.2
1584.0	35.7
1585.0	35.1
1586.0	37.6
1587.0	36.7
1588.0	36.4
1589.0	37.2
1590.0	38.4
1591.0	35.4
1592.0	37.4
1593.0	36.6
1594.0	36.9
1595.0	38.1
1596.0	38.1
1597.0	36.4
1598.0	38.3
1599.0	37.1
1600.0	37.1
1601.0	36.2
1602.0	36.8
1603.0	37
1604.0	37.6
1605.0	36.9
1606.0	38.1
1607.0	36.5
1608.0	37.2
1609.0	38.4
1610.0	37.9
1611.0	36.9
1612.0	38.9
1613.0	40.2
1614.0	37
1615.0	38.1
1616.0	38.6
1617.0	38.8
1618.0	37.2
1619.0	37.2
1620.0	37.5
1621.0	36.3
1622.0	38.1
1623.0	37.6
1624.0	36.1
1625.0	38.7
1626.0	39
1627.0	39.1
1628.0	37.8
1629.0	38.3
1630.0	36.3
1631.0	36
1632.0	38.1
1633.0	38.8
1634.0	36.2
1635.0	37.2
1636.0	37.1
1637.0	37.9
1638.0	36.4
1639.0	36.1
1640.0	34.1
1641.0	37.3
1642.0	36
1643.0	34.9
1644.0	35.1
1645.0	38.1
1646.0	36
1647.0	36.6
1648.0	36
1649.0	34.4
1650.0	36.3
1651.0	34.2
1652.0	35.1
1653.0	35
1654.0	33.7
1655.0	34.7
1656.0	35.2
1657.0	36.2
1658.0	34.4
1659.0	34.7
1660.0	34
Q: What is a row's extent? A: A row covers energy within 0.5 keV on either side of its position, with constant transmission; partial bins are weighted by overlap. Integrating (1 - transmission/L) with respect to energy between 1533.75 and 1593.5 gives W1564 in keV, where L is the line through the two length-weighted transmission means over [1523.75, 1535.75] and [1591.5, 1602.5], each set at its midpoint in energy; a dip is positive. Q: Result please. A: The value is 2.16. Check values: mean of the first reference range 41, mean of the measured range 37.7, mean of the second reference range 37.2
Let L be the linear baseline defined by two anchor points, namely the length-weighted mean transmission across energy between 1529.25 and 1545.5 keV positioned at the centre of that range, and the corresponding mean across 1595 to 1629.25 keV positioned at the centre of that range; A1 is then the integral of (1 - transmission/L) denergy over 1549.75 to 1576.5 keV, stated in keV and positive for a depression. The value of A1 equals 1.3 keV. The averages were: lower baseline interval 39.8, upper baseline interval 37.7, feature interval 37.2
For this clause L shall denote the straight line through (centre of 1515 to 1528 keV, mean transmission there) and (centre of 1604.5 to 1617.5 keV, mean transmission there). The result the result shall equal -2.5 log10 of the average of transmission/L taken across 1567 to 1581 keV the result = 0.081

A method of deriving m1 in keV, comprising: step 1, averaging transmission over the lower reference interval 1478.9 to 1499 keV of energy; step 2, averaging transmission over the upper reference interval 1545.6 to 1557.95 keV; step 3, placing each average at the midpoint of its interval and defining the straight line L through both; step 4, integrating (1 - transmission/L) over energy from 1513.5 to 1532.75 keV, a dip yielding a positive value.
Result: -2.6 keV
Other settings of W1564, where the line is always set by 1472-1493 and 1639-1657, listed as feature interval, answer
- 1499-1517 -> -2.8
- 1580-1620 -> -2.7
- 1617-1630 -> -0.9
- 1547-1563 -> -1.6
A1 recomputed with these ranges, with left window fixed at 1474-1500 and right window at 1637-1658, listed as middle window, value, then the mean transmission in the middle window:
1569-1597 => -1.4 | 36.7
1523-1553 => -4.7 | 39.9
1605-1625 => -1.4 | 37.7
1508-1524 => -2.9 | 40.5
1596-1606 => -0.6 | 37.1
